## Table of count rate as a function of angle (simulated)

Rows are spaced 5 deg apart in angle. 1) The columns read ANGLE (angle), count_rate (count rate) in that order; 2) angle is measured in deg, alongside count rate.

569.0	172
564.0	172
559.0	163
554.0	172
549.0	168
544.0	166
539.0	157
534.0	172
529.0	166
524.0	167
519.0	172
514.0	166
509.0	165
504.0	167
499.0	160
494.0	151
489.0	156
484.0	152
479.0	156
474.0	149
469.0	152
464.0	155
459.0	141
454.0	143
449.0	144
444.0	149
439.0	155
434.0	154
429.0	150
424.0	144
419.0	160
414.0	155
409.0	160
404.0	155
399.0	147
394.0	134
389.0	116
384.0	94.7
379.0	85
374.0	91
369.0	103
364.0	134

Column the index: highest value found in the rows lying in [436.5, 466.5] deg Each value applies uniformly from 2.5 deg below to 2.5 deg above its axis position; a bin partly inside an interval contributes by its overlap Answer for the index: 155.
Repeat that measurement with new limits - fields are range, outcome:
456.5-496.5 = 156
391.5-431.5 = 160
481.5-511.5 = 167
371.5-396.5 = 134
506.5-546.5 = 172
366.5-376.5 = 103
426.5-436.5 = 154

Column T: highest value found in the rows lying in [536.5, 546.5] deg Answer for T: 166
